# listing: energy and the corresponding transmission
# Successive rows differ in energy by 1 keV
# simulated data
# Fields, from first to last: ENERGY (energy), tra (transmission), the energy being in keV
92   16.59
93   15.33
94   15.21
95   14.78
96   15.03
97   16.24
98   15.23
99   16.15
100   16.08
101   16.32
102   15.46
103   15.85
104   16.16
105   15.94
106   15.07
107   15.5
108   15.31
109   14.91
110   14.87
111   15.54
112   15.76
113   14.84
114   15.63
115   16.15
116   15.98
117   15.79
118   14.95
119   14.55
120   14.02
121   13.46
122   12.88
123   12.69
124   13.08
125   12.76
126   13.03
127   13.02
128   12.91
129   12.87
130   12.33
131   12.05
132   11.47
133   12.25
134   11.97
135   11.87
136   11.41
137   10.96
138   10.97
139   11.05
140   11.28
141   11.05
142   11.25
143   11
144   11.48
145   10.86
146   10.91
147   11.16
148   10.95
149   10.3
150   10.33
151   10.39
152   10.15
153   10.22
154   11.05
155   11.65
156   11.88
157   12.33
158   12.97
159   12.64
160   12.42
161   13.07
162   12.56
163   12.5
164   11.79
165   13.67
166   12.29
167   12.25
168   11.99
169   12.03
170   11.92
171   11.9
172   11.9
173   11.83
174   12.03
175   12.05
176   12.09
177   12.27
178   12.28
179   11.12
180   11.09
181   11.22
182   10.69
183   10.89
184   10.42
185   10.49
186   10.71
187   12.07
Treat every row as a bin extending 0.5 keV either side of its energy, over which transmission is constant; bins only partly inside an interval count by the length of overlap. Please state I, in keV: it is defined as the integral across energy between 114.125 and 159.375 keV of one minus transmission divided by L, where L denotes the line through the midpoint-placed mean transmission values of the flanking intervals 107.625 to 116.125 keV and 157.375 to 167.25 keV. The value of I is 5.98 keV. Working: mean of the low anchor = 15.4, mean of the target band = 12.2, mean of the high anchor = 12.6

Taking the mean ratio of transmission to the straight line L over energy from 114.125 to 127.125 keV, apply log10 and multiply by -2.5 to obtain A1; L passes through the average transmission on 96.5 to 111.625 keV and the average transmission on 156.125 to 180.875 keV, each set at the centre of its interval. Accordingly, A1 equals 0.05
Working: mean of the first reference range 15.6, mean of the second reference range 12.2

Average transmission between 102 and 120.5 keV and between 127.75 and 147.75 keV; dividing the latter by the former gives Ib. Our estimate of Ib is 0.75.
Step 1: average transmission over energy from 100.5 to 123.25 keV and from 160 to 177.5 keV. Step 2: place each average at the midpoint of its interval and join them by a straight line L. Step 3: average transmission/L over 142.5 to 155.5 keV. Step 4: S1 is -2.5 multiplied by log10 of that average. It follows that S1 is 0.222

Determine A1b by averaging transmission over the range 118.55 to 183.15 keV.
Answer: 11.9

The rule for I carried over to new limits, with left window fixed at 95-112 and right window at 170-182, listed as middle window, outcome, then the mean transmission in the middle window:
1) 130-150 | 3.5 keV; 11.3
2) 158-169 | -0.1 keV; 12.5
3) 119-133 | 1.5 keV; 12.9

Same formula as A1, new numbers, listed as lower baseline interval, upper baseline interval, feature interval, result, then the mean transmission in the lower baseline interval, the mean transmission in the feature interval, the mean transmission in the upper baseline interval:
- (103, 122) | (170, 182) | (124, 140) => 0.173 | 15.2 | 12.1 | 11.8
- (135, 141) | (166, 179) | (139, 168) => -0.001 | 11.2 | 11.6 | 12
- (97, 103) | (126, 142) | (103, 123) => -0.055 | 15.9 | 15.1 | 11.9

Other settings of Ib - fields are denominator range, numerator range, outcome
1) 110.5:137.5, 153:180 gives 0.90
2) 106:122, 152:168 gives 0.81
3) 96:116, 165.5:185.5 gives 0.74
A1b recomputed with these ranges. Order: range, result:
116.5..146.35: 12.3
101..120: 15.4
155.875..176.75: 12.3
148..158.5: 11.1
